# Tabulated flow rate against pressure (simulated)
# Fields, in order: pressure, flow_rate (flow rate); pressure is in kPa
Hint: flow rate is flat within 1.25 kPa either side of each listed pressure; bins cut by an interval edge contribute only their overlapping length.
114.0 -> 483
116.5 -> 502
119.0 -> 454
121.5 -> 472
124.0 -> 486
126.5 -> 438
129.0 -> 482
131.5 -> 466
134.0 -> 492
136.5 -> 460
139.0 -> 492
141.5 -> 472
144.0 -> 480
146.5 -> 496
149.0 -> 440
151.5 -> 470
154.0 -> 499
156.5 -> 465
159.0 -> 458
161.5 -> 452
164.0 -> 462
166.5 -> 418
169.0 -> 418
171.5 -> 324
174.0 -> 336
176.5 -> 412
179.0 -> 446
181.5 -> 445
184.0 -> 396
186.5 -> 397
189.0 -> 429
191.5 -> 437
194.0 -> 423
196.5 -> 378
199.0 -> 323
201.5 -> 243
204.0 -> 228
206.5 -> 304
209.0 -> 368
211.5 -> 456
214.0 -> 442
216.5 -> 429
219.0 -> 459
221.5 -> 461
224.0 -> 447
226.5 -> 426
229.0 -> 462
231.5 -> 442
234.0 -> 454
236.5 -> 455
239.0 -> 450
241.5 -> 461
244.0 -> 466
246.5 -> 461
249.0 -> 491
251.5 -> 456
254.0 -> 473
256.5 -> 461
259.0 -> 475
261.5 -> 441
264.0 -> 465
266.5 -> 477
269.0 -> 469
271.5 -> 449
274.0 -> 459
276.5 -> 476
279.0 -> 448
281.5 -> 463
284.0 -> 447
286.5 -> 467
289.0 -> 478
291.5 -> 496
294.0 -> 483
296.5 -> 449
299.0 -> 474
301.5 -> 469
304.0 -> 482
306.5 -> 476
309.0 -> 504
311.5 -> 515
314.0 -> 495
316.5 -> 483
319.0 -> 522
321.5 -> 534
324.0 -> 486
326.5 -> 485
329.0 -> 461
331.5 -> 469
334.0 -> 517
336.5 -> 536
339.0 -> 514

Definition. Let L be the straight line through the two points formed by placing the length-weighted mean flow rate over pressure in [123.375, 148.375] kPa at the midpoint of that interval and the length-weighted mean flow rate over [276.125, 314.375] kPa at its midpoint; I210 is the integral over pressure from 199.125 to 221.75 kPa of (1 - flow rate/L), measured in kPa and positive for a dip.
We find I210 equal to 5.0 kPa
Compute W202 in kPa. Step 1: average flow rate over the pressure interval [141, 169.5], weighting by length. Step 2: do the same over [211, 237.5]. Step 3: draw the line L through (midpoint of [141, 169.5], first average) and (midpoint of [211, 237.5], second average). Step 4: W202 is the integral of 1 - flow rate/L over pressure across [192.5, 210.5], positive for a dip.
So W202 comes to 5.0 kPa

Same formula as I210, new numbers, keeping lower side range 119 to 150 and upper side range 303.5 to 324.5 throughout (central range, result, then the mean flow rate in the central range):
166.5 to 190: 3.8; 401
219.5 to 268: 3.0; 459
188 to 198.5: 1.6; 410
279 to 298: 1.1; 468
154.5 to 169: 0.8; 451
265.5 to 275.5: 0.6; 463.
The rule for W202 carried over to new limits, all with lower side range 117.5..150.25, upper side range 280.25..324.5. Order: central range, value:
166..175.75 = 2.10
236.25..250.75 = 0.48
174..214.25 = 8.14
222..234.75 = 0.86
